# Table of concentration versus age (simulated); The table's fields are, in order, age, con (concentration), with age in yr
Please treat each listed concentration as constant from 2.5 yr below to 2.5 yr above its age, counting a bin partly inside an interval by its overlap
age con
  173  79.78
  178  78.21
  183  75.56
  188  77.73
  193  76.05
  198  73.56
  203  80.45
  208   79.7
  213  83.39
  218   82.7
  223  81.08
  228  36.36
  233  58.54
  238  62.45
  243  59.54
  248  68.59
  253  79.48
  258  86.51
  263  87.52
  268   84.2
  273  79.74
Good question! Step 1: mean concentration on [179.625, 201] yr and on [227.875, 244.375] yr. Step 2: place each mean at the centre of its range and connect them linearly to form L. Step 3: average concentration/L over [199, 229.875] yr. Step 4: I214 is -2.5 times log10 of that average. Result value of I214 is -0.135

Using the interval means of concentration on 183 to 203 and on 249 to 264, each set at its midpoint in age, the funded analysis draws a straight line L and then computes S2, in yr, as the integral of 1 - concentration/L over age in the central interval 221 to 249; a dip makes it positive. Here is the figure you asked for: 7.0 yr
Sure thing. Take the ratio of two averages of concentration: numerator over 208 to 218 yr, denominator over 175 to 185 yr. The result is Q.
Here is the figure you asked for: 1.1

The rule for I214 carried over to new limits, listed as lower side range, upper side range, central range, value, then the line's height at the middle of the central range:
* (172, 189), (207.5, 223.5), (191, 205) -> 0.05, 79.9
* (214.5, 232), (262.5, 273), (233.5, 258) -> 0.11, 75.6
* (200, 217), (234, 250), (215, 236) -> 0.12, 71.9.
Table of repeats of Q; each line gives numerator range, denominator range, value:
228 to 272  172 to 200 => 0.93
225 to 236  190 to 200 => 0.66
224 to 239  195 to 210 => 0.70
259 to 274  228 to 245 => 1.49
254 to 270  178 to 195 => 1.11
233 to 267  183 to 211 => 0.95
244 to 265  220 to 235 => 1.33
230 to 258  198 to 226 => 0.84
